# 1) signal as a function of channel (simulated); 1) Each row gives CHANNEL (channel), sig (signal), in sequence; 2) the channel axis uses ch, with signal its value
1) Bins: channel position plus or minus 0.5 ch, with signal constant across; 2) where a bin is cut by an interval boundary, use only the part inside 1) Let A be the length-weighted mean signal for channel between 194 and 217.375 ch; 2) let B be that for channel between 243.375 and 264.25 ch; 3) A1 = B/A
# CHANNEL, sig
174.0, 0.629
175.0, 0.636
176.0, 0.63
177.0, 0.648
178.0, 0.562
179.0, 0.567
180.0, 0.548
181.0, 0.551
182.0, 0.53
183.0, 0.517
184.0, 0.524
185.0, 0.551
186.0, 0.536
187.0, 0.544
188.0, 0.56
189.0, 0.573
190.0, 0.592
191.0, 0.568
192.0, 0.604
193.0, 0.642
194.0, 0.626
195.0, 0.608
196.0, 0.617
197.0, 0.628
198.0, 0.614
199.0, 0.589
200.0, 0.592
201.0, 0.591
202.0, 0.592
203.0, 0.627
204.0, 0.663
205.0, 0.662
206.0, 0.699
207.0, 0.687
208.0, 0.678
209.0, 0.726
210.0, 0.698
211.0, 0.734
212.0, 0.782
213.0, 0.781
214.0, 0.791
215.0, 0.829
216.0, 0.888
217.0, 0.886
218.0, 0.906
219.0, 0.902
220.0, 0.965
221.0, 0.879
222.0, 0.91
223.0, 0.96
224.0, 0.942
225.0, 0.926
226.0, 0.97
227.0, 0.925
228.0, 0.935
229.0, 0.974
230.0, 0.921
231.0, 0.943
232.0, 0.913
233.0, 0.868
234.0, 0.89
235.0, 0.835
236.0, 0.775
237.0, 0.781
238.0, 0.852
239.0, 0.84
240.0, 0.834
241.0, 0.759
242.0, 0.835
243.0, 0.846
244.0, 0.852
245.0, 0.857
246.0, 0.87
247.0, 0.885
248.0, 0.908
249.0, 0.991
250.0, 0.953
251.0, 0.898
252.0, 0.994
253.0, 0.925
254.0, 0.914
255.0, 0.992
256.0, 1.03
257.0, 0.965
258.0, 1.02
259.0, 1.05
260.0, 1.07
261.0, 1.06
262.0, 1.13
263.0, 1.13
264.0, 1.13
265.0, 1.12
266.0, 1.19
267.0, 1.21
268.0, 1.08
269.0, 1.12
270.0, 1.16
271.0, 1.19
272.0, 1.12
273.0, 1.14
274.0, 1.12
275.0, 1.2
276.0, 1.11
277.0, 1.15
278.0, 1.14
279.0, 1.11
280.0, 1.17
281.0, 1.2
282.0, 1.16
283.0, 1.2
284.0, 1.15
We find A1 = 1.4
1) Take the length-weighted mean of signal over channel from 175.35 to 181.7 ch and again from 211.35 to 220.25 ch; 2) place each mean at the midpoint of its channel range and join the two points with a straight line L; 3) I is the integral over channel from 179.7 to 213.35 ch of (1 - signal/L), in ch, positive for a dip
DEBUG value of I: 4.5 ch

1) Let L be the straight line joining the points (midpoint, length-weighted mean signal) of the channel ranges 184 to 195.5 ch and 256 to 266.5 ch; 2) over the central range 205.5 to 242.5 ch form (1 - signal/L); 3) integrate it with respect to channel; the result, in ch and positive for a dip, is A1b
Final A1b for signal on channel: -1.4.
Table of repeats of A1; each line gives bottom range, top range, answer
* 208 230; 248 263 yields 1.15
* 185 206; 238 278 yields 1.69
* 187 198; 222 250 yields 1.48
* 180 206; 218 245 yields 1.50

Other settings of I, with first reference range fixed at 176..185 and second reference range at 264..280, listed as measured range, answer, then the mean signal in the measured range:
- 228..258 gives 1.9 ch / 0.896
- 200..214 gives 0.8 ch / 0.687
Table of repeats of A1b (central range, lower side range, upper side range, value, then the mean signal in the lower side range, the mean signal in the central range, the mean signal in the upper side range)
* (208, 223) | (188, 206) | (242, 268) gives -2.0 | 0.612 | 0.833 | 0.998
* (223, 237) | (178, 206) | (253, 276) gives -0.9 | 0.587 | 0.906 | 1.09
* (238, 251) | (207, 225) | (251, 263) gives 1.2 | 0.837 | 0.87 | 1.01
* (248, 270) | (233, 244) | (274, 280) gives -1.1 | 0.828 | 1.05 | 1.14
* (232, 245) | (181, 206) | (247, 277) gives 1.0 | 0.591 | 0.835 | 1.06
